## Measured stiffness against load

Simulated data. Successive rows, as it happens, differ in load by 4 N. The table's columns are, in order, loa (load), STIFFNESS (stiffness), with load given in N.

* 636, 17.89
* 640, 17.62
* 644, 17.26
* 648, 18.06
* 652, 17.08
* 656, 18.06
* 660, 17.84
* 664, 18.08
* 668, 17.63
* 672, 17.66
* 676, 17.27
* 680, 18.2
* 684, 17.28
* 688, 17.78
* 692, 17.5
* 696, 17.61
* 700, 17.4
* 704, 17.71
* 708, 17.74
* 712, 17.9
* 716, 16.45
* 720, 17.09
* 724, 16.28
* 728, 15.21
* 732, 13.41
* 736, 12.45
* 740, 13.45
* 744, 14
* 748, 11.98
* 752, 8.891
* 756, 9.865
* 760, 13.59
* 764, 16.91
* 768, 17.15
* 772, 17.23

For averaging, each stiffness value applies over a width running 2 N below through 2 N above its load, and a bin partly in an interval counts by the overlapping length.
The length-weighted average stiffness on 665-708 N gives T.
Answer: 17.6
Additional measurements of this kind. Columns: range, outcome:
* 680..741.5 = 16.4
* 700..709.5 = 17.7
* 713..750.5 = 14.5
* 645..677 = 17.7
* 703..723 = 17.3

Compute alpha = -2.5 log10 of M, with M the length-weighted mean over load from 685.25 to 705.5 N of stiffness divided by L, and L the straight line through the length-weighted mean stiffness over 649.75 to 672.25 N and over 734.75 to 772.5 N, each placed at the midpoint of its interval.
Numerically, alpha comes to -0.09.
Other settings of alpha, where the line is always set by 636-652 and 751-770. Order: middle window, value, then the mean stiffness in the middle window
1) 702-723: -0.142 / 17.3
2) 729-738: 0.101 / 13.2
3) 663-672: -0.063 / 17.8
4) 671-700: -0.094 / 17.6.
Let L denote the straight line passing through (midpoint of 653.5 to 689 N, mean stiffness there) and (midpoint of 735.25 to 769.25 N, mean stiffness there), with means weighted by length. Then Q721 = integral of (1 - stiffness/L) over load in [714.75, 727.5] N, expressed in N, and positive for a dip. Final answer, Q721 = -1.4 N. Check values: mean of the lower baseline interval 17.7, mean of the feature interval 16.5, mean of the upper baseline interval 13.1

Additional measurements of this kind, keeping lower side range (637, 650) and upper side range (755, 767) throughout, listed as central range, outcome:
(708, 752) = 1.1 N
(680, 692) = -0.9 N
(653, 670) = -0.7 N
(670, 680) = -0.6 N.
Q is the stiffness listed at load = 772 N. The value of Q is 17.23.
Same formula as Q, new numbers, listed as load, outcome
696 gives 17.61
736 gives 12.45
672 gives 17.66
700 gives 17.4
